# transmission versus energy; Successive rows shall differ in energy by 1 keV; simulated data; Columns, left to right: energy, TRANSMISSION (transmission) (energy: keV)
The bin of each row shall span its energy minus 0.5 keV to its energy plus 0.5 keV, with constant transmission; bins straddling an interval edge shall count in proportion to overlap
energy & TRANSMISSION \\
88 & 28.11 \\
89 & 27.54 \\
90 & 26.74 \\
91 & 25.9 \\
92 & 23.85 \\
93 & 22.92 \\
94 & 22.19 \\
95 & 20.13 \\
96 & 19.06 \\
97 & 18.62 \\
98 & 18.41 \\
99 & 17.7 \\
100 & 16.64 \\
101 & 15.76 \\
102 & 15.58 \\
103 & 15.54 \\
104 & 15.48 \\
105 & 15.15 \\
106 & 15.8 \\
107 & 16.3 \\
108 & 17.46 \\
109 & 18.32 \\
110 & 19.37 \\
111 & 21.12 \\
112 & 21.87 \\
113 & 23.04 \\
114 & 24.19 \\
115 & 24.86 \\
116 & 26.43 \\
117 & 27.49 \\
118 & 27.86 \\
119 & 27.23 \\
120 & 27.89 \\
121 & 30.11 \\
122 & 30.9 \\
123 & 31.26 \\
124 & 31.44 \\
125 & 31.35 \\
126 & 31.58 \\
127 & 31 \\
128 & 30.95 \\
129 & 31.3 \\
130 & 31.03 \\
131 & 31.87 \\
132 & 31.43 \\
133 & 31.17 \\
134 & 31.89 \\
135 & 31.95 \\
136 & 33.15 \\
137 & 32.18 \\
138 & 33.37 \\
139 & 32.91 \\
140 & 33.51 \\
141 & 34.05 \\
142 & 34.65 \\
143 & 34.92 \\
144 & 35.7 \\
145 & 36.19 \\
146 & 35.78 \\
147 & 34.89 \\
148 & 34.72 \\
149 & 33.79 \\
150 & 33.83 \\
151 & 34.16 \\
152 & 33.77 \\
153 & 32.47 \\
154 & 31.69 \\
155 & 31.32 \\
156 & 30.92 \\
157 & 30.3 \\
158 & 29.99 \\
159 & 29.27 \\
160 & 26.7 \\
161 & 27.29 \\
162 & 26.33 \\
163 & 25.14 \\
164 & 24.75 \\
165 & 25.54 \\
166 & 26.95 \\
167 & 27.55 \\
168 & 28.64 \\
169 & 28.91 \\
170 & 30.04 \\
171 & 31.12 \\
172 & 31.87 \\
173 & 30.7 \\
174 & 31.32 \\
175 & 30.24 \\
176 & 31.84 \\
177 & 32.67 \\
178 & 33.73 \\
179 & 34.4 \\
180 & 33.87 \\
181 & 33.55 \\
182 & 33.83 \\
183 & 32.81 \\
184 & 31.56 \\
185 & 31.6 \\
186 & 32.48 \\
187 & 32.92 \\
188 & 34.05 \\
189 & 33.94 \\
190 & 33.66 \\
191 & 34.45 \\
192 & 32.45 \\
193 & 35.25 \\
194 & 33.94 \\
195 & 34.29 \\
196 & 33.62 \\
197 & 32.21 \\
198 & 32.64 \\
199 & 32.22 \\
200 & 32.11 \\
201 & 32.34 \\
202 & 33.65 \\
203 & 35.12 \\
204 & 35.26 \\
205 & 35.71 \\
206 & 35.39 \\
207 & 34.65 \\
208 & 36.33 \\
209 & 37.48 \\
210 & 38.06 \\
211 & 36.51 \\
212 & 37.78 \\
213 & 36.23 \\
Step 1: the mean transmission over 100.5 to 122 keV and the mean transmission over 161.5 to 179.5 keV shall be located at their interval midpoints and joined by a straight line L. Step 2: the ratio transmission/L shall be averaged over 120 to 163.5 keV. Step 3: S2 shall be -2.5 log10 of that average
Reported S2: -0.242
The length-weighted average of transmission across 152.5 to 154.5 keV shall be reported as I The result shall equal 32.1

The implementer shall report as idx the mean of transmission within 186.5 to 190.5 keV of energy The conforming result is 33.6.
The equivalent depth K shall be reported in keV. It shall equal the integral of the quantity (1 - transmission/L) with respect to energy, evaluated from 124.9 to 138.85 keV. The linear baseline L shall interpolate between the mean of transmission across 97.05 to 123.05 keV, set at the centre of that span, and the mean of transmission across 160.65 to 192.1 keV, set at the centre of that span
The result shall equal -4.1 keV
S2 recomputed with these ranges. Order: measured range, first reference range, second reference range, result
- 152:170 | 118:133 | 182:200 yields 0.12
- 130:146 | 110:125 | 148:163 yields -0.15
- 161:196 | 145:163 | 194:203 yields 0.04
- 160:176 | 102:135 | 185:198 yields 0.09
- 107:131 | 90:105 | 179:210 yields -0.18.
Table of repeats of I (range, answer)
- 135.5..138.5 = 32.9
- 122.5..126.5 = 31.4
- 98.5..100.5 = 17.2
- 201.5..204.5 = 34.7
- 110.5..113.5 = 22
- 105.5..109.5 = 17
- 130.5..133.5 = 31.5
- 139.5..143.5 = 34.3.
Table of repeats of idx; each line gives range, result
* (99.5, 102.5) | 16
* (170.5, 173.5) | 31.2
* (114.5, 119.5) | 26.8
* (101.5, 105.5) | 15.4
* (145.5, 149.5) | 34.8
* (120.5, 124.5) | 30.9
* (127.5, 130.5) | 31.1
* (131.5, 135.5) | 31.6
